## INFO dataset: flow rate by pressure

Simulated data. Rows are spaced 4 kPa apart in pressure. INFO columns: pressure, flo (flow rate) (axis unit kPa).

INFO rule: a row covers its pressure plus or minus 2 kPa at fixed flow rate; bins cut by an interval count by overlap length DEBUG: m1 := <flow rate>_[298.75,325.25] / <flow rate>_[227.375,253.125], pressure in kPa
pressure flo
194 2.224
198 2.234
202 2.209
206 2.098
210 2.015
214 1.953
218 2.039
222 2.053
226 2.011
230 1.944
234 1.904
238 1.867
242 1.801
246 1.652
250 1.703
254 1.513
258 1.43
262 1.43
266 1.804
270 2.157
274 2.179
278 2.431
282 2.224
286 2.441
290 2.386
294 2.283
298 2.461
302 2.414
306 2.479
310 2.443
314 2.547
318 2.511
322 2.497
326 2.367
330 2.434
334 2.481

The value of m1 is 1.37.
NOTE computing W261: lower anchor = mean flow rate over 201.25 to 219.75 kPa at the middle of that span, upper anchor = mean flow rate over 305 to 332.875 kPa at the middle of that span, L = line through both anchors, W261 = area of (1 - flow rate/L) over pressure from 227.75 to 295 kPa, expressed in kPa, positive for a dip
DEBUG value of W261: 9.2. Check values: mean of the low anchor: 2.05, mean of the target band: 1.95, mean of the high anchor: 2.47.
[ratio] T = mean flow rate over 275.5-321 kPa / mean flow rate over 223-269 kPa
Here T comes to 1.4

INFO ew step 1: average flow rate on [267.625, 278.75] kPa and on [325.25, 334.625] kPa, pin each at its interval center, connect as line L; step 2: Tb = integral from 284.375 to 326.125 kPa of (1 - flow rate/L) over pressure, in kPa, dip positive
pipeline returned -1.87 kPa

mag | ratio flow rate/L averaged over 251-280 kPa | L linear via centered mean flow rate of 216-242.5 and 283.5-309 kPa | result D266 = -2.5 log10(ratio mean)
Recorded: 0.20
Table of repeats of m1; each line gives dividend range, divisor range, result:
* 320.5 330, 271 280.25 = 1.06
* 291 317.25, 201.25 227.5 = 1.19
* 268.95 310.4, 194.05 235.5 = 1.15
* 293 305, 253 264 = 1.65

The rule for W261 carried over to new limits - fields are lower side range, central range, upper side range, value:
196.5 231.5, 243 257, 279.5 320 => 3.7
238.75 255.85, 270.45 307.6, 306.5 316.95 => -2.6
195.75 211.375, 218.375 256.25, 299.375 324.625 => 6.9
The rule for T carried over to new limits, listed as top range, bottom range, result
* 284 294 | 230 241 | 1.26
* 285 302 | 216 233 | 1.19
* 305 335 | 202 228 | 1.21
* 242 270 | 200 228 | 0.80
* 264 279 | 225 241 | 1.11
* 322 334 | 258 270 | 1.45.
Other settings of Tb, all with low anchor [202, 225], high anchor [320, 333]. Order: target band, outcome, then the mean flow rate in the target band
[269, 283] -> 0.0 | 2.26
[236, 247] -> 1.8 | 1.78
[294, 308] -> -0.5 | 2.43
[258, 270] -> 3.0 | 1.68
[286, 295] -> -0.2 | 2.36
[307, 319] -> -0.5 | 2.5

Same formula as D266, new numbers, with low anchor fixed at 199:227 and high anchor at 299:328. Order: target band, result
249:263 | 0.42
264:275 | 0.13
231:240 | 0.14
